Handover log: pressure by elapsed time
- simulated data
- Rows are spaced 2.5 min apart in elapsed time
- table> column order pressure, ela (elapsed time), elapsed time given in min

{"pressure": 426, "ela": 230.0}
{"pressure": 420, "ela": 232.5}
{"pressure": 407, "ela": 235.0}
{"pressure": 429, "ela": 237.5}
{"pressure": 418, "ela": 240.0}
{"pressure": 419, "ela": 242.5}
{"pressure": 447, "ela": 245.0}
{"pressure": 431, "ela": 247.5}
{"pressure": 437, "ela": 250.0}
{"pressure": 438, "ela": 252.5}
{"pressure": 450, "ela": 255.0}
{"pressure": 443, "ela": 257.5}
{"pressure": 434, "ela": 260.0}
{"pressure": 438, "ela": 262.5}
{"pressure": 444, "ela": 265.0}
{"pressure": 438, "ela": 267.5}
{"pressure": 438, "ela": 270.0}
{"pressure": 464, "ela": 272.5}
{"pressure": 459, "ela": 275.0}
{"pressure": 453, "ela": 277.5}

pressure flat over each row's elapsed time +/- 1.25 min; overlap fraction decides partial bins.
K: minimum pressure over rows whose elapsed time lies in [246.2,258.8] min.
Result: 431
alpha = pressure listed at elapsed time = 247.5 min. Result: 431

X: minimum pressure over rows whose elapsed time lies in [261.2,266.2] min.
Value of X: 438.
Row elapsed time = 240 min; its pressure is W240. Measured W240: 418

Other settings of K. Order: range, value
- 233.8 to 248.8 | 407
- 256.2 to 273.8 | 434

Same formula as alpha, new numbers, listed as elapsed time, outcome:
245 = 447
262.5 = 438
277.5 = 453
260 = 434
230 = 426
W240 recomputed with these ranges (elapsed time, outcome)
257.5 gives 443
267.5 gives 438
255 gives 450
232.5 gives 420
